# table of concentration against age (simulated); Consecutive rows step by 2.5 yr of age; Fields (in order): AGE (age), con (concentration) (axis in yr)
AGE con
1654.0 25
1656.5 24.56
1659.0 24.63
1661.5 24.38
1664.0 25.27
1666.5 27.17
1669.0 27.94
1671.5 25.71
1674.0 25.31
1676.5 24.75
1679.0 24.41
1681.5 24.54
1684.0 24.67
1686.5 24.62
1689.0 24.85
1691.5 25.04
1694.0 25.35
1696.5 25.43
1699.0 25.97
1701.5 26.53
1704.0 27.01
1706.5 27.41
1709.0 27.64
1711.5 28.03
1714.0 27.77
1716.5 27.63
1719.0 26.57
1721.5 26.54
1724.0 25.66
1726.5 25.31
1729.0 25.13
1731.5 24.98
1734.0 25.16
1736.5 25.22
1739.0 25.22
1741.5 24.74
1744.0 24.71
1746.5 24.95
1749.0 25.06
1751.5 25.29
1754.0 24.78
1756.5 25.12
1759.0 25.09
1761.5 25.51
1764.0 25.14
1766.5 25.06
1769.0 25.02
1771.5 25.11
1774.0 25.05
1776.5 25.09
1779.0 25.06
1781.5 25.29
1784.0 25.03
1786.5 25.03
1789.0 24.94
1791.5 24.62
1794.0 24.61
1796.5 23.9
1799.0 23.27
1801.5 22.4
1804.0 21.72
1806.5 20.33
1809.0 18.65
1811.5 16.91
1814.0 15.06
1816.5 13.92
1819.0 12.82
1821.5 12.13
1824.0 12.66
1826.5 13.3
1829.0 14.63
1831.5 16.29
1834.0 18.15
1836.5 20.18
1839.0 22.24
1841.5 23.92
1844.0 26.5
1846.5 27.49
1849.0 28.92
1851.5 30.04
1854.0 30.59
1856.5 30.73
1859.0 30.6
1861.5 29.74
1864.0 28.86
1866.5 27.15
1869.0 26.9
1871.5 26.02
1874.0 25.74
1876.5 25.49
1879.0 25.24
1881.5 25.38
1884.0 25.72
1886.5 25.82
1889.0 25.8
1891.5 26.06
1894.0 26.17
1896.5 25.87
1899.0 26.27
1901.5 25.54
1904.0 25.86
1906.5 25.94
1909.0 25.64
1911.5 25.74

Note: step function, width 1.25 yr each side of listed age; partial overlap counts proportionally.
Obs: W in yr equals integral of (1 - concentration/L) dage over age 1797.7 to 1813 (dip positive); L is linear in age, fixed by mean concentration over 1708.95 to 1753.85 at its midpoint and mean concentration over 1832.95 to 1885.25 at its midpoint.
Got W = 3.3 yr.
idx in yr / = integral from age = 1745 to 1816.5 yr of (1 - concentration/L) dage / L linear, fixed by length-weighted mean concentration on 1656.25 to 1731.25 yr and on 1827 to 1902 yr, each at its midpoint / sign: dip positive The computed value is 6.01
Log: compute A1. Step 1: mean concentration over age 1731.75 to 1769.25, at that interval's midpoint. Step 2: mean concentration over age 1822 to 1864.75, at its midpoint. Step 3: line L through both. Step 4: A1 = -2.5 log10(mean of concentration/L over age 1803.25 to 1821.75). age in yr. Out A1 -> 0.41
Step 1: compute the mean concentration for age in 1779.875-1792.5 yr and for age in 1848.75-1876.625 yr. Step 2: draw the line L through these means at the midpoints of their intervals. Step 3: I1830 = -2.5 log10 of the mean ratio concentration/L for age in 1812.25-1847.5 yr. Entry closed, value 0.46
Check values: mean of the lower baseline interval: 25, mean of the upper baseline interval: 28.5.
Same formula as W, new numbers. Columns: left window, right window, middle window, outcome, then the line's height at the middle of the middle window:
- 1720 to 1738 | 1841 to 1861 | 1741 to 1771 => 1.30 yr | 26.2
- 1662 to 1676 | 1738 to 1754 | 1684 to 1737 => -1.20 yr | 25.5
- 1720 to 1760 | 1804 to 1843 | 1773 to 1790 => -3.20 yr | 21.1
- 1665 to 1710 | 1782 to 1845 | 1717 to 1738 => -1.55 yr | 23.9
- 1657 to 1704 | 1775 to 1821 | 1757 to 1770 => -1.47 yr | 22.6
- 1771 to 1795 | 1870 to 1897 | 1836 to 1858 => -1.31 yr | 25.5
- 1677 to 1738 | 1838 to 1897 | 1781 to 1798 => 1.10 yr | 26.4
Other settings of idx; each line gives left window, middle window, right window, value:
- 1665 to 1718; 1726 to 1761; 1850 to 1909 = 1.7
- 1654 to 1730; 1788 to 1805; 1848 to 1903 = 1.9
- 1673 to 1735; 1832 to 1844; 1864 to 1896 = 2.1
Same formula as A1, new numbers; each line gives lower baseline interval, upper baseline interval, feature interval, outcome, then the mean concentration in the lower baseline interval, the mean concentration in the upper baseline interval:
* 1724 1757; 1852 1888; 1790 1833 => 0.41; 25.1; 27.5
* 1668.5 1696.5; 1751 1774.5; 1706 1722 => -0.09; 25.1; 25.1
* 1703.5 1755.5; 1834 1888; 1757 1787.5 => 0.04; 25.9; 26.6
